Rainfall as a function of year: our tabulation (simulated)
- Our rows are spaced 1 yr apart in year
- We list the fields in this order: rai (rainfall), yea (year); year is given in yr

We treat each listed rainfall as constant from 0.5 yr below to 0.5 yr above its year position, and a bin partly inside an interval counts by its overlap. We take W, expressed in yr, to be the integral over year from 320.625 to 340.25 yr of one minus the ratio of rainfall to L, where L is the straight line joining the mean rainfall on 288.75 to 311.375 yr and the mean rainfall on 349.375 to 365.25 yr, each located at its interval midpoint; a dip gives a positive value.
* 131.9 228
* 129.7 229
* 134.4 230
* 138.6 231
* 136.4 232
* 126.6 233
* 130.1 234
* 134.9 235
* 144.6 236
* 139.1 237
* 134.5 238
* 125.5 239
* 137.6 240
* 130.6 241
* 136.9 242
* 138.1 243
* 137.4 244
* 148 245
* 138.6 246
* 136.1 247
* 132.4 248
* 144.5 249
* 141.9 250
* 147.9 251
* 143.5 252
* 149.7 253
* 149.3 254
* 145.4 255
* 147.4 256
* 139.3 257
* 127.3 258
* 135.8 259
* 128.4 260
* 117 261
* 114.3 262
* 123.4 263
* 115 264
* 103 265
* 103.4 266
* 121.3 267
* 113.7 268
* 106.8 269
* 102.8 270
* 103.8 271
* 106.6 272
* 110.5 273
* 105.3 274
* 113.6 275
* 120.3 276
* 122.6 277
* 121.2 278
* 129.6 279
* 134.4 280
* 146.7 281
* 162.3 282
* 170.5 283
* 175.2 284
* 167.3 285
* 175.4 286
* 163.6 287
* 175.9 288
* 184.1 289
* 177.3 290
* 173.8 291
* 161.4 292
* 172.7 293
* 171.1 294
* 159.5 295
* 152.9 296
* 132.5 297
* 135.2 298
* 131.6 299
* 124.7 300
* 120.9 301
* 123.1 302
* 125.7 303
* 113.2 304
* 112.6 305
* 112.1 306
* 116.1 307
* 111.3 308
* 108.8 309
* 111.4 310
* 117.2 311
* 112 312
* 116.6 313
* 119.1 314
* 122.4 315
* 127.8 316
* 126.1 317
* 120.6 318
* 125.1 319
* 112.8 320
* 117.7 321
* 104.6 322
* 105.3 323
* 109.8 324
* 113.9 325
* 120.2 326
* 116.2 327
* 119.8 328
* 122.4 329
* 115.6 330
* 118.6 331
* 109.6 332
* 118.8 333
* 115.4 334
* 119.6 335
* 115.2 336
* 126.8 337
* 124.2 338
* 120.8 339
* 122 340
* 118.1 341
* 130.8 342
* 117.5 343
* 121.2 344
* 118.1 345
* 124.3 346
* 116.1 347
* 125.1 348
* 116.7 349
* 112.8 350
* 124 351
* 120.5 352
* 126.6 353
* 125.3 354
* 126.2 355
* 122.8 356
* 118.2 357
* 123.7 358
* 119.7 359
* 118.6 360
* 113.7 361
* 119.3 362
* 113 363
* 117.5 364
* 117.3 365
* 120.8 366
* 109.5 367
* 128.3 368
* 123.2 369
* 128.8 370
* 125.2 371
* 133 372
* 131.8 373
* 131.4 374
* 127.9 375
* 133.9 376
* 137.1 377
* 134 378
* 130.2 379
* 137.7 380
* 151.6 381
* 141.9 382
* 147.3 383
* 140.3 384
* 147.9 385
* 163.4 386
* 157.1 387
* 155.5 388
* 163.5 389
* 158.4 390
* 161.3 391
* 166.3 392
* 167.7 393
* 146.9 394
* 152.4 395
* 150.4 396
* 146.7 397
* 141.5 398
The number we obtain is 1.7 yr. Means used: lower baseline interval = 137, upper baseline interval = 120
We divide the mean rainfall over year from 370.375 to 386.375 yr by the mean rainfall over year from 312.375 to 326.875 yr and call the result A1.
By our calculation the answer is 1.2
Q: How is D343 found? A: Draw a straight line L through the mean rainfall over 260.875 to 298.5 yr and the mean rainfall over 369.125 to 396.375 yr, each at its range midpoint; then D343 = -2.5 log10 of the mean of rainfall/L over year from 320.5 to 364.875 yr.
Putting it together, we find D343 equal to 0.197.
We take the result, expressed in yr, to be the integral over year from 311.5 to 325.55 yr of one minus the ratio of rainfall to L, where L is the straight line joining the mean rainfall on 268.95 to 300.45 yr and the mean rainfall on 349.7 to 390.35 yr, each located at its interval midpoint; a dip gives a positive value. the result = 2.2 yr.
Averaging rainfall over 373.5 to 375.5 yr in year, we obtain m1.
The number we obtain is 130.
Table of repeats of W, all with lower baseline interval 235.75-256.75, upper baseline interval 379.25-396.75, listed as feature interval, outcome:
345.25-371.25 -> 5.2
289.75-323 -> 3.9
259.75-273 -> 2.8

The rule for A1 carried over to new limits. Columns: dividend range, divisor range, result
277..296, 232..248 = 1.19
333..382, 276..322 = 0.90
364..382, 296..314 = 1.08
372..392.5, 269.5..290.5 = 1.03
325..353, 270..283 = 0.96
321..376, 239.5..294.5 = 0.87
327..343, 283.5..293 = 0.69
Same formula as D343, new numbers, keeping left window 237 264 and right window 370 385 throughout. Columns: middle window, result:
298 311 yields 0.153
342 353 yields 0.133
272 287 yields -0.025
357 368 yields 0.157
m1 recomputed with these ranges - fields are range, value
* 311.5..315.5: 118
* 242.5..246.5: 141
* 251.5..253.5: 147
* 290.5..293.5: 169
